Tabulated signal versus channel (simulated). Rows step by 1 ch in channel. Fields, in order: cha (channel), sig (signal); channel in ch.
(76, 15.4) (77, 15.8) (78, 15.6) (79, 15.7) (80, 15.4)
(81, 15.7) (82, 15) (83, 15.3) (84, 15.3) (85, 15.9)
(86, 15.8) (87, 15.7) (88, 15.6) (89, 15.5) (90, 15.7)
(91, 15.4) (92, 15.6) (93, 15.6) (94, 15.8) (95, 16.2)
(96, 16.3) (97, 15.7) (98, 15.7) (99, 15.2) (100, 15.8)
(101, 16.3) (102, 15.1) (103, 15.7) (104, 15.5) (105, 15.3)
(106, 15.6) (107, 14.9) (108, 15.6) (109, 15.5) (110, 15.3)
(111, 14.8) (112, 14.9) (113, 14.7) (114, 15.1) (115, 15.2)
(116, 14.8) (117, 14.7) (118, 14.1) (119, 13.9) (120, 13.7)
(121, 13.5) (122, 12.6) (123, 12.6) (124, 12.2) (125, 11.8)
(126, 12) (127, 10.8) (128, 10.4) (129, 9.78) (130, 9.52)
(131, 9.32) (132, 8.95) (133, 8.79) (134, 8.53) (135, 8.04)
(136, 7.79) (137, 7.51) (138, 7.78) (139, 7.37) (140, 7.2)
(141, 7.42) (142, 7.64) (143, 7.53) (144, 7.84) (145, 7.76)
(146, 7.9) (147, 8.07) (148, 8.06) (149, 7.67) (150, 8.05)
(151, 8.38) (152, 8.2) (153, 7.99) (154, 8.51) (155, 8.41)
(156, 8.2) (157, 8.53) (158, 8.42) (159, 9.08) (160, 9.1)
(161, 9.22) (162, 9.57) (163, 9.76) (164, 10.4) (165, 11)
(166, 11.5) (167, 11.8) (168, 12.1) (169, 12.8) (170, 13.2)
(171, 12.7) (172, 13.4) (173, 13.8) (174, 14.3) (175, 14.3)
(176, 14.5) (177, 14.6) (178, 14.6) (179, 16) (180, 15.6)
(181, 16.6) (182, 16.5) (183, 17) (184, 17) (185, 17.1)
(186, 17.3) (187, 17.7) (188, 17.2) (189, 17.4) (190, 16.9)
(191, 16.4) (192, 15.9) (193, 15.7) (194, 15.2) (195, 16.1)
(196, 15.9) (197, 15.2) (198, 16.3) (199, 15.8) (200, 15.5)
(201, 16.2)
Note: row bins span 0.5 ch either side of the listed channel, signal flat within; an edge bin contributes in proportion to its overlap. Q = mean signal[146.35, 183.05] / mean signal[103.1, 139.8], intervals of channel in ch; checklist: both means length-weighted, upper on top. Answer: 0.9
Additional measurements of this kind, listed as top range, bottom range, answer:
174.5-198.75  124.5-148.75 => 1.86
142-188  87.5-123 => 0.77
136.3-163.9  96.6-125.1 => 0.56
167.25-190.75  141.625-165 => 1.80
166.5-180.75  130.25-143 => 1.73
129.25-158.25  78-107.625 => 0.52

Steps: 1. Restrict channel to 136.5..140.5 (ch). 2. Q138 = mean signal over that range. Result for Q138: 7.46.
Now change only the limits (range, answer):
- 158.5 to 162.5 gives 9.24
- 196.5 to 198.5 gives 15.8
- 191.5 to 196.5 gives 15.8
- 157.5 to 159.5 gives 8.75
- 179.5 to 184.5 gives 16.5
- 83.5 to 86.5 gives 15.7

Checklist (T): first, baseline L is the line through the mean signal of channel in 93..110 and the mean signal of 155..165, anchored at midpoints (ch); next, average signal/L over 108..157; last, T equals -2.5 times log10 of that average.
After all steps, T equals 0.18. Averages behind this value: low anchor 15.6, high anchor 9.2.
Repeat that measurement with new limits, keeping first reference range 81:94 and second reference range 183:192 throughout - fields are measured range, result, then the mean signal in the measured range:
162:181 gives 0.27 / 13.1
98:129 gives 0.12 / 14.2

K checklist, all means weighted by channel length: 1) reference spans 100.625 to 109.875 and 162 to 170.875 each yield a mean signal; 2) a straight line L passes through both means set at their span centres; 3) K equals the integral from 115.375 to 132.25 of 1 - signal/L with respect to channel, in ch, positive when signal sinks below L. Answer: 2.6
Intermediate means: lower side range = 15.5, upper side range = 11.5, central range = 12.1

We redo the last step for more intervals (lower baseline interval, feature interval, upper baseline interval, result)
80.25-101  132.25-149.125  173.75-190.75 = 8.6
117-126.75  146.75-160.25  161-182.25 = 4.9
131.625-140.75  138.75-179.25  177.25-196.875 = 5.9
